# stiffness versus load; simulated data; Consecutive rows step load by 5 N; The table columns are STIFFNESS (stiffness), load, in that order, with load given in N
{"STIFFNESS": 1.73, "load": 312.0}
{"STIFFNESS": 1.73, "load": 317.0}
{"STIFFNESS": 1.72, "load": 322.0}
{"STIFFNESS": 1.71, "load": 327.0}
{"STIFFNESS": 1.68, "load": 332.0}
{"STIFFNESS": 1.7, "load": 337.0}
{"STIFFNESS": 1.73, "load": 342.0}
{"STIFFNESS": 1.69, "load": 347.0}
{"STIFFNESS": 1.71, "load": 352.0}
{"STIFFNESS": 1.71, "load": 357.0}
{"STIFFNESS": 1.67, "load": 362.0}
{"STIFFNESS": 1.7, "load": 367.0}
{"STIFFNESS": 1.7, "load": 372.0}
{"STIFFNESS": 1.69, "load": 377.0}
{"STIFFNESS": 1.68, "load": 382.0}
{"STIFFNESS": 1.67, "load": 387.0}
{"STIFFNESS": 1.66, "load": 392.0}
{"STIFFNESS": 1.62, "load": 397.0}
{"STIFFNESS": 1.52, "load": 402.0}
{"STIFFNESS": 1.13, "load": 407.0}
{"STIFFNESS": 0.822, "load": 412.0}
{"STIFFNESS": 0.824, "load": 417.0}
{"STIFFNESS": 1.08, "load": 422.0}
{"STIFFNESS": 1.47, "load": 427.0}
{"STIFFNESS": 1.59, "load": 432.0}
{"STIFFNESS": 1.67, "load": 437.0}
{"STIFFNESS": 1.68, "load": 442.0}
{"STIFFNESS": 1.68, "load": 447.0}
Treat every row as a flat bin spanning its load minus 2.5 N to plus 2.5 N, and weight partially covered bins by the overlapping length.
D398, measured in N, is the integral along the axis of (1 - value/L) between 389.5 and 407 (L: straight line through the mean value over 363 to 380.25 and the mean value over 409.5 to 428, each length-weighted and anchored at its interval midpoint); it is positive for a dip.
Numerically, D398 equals -3.0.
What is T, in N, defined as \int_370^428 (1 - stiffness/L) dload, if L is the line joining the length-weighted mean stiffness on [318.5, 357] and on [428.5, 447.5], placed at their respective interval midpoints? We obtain 9.31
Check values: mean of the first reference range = 1.71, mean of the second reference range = 1.64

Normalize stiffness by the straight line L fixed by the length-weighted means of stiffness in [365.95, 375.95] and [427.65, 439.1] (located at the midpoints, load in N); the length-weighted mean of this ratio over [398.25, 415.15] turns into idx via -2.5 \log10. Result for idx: 0.362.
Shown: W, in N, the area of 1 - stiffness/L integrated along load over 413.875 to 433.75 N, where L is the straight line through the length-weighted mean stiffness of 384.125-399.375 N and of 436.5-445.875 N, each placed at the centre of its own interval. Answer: 5.4 N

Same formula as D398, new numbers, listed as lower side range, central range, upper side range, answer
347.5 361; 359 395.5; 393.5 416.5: -4.6 N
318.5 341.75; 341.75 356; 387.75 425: -1.0 N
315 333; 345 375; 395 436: -3.1 N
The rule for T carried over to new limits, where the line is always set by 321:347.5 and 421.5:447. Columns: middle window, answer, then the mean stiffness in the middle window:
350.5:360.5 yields -0.2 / 1.71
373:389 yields -0.5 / 1.68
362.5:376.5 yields -0.4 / 1.69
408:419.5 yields 5.2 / 0.863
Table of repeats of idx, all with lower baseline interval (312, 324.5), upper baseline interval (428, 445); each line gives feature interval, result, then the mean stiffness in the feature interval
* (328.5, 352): 0.004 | 1.7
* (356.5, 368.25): 0.001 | 1.69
